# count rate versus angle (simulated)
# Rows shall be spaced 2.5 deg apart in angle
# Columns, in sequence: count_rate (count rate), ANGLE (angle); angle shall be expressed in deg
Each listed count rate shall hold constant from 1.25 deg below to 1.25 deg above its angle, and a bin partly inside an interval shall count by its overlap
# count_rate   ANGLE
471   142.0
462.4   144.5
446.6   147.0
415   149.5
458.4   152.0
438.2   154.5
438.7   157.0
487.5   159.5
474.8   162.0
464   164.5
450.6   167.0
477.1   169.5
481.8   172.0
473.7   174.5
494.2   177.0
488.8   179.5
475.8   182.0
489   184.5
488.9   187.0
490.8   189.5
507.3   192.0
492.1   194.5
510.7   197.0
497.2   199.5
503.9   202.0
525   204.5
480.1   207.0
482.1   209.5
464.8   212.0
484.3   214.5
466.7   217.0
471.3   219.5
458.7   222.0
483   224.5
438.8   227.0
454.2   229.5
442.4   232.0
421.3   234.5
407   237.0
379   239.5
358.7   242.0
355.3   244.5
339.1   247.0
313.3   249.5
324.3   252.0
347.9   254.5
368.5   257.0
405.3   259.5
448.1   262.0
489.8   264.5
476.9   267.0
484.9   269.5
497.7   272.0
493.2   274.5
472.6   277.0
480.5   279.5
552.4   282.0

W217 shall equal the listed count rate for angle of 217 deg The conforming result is 466.7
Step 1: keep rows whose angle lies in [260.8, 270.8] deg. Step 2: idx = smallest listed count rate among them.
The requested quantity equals 448.1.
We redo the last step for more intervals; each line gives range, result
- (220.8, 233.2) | 438.8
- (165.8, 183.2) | 450.6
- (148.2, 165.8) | 415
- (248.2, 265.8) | 313.3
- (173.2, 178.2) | 473.7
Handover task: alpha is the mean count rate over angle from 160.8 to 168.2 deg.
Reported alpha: 463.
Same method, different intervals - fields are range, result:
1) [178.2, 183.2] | 482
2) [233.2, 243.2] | 392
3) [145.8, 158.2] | 439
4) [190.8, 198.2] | 503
